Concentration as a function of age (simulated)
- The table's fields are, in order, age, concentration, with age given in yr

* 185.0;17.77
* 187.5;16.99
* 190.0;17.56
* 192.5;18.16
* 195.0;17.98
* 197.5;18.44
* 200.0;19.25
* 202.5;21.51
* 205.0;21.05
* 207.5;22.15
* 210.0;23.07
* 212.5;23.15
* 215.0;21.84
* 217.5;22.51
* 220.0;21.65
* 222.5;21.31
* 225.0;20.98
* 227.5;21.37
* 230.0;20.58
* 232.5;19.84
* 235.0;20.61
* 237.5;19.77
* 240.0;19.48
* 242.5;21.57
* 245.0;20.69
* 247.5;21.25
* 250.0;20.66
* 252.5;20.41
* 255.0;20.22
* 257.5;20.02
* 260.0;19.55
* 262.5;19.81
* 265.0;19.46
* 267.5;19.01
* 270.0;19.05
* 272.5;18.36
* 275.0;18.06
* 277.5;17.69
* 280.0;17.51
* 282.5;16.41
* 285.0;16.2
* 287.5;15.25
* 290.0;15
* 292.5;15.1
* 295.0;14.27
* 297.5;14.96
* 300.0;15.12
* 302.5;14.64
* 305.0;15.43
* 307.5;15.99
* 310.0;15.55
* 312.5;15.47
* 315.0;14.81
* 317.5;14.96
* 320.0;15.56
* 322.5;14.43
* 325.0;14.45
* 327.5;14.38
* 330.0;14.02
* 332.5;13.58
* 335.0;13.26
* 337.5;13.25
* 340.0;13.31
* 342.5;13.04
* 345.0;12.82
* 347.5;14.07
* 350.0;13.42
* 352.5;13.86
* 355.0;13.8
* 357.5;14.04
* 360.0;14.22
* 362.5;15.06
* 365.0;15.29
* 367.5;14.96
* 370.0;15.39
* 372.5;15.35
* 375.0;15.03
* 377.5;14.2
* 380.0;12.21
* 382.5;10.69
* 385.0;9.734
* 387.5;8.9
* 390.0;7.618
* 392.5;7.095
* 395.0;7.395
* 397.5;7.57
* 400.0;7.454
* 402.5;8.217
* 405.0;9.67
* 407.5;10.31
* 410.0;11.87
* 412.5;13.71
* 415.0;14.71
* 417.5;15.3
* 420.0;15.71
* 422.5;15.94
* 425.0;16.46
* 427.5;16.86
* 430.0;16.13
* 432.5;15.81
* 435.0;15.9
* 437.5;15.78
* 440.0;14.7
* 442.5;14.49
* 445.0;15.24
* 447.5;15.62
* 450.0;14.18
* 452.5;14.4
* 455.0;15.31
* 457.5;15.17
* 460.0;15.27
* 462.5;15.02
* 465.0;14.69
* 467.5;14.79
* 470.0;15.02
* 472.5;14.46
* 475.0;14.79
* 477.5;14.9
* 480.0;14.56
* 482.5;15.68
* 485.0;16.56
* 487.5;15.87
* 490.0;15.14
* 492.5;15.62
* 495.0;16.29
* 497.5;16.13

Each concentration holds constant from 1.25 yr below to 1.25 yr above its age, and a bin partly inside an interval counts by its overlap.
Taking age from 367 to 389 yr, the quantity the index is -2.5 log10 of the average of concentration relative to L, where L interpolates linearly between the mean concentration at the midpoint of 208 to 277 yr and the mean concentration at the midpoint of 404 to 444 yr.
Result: 0.25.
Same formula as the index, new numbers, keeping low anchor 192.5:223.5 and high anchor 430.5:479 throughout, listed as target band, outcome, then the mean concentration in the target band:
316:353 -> 0.28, 13.9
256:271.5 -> 0.01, 19.5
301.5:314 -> 0.20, 15.4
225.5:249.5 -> -0.01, 20.6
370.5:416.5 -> 0.47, 10.8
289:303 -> 0.26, 14.9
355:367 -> 0.19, 14.6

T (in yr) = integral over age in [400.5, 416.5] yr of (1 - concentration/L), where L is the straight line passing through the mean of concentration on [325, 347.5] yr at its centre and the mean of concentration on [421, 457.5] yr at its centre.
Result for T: 3.9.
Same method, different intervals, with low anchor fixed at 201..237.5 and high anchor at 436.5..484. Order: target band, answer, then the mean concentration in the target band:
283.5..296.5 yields 2.9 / 15.2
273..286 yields 1.7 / 17.3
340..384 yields 9.2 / 13.9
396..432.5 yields 7.3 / 12.9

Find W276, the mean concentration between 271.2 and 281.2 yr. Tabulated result 17.9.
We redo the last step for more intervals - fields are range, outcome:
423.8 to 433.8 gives 16.3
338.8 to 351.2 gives 13.3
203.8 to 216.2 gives 22.3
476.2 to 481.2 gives 14.7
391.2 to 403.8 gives 7.55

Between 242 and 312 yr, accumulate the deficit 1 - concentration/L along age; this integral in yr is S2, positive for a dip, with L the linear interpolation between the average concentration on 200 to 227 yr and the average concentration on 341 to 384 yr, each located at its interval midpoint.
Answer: 3.09 yr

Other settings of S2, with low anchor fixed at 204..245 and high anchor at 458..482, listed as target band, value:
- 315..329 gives 2.98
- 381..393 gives 5.68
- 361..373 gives 1.63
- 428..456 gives 0.59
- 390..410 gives 9.89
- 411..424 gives 0.96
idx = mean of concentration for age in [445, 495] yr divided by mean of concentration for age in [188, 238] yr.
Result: 0.74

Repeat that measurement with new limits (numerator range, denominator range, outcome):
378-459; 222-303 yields 0.69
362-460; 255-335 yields 0.81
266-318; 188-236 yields 0.78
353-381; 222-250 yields 0.70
